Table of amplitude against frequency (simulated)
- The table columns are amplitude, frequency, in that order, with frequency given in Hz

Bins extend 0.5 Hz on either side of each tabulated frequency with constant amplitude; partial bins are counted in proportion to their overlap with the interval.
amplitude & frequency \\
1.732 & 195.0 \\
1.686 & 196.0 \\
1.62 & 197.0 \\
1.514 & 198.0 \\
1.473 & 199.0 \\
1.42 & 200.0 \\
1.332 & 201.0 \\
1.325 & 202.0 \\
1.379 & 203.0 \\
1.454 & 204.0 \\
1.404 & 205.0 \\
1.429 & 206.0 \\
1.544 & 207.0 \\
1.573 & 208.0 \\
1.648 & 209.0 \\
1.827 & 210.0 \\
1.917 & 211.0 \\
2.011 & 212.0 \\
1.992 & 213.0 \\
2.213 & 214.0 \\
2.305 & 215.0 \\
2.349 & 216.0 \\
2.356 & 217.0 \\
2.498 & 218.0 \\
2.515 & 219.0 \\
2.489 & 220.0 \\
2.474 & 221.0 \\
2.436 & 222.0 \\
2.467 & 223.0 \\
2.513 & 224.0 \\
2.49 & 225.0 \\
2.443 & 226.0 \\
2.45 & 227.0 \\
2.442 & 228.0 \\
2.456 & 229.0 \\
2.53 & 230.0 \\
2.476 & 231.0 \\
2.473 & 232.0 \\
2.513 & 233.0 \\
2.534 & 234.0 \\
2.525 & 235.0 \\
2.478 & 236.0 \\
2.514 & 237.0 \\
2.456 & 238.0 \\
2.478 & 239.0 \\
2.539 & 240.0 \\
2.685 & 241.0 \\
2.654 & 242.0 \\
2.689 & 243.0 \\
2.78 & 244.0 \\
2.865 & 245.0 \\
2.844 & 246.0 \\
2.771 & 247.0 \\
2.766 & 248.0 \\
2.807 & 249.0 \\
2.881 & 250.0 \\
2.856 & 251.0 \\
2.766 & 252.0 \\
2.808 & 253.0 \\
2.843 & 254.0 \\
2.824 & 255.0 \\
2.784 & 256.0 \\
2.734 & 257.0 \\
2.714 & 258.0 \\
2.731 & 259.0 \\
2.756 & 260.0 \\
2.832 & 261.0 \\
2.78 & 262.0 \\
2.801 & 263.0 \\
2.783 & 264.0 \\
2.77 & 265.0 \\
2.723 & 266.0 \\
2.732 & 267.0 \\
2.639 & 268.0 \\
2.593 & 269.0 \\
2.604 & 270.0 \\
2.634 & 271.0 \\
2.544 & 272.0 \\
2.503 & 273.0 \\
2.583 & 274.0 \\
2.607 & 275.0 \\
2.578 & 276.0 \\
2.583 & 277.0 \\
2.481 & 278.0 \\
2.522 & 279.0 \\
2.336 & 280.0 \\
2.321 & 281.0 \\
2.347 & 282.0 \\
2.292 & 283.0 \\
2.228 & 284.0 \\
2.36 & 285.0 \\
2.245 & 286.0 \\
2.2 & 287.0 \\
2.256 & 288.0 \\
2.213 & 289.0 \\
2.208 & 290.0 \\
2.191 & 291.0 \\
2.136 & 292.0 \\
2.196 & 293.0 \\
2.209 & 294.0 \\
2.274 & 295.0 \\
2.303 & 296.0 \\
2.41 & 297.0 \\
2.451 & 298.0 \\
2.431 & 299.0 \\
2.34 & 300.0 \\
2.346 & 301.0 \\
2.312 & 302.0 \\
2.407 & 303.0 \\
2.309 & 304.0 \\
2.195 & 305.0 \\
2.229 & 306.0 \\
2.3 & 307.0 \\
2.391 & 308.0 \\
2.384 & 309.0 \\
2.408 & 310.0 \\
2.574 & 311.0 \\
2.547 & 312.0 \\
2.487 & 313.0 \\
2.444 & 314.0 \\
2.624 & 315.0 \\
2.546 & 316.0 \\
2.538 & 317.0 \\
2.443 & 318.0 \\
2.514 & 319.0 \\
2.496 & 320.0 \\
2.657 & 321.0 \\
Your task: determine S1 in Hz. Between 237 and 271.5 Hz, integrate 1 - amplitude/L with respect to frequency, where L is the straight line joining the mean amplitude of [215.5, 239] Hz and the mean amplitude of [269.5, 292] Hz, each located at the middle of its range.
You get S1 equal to -4.2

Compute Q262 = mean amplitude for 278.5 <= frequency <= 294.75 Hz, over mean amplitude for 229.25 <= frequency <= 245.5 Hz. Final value 0.88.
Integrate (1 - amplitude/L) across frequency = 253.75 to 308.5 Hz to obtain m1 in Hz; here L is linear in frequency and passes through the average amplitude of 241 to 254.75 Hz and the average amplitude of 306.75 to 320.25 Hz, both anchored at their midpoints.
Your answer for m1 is 3.4 Hz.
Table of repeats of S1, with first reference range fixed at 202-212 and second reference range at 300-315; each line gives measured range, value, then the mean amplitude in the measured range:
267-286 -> -3.1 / 2.49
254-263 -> -3.5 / 2.78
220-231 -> -4.7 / 2.47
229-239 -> -3.9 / 2.5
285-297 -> 0.1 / 2.23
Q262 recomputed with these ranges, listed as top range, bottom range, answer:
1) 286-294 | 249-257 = 0.78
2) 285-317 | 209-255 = 0.93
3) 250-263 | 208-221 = 1.29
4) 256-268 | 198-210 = 1.87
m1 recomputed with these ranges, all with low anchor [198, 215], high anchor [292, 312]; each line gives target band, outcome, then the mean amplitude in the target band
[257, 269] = -4.04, 2.74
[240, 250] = -4.35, 2.76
